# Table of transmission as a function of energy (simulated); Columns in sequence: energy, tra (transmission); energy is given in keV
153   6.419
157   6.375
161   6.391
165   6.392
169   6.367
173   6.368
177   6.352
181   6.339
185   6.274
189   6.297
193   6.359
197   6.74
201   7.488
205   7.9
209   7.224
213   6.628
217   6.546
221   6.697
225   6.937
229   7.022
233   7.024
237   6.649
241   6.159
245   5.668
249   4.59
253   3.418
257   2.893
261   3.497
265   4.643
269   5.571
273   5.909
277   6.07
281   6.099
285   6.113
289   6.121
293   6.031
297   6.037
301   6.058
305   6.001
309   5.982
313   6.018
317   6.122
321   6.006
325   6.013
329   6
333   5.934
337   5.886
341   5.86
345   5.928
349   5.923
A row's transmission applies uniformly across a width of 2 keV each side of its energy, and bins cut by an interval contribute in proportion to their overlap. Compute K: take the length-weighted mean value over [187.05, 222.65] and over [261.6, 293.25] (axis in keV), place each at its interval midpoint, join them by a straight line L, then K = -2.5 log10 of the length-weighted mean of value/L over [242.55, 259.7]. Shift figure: 0.422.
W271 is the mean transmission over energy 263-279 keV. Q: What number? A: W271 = 5.55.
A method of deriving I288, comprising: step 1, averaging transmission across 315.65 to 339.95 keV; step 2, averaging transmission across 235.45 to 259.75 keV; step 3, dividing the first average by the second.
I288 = 1.24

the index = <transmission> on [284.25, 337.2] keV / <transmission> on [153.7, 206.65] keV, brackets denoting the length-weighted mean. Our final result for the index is 0.9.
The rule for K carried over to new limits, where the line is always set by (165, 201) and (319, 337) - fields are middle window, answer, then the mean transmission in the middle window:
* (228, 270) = 0.211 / 5.14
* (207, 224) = -0.073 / 6.78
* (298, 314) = 0.006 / 6.02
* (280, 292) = 0.001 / 6.11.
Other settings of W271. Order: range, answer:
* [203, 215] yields 7.25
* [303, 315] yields 6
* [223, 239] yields 6.91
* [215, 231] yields 6.8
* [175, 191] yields 6.32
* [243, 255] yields 4.56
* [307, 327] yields 6.03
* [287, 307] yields 6.05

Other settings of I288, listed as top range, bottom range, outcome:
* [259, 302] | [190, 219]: 0.81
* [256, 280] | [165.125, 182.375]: 0.77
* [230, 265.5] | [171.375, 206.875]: 0.75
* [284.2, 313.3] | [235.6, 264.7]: 1.30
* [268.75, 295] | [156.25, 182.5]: 0.94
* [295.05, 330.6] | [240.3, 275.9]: 1.29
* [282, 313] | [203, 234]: 0.86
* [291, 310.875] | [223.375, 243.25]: 0.89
